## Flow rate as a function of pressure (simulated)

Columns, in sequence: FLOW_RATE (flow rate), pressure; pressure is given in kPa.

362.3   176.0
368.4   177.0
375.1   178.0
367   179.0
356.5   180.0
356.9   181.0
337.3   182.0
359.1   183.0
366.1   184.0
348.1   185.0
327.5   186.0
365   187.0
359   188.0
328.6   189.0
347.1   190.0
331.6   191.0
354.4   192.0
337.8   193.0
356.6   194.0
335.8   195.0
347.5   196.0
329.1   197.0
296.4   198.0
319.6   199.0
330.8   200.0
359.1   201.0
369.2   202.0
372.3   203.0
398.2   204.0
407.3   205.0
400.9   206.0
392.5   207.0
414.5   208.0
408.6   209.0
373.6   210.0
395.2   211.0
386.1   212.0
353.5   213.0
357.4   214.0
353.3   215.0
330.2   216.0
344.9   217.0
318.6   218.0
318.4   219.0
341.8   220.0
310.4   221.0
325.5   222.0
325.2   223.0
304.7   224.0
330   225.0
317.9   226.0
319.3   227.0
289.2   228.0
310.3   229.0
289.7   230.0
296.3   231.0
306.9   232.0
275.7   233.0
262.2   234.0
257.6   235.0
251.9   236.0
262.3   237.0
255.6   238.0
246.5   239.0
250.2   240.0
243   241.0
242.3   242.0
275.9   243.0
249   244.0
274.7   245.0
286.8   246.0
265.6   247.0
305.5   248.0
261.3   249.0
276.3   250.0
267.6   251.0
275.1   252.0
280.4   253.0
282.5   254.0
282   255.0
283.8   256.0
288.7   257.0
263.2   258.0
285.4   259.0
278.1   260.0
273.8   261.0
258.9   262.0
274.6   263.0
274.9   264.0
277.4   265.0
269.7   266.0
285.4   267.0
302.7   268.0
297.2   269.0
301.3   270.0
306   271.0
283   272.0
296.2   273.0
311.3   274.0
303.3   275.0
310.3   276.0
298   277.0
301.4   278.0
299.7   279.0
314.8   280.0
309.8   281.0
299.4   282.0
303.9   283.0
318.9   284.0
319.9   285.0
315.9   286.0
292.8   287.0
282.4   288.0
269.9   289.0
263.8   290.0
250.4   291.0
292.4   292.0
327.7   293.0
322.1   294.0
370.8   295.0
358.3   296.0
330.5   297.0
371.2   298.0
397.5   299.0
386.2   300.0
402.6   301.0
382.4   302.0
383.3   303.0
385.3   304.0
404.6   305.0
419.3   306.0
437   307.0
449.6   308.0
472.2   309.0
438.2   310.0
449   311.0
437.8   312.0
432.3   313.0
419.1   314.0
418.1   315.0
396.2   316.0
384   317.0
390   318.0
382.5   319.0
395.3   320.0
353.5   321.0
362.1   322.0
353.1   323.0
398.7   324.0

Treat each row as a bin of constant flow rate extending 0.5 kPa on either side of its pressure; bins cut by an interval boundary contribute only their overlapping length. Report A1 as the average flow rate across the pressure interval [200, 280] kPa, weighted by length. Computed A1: 306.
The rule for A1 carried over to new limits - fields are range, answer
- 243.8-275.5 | 282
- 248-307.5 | 311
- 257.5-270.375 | 280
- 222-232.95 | 308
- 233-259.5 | 268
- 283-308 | 346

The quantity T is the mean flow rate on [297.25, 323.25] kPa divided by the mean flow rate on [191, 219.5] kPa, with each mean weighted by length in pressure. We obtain 1.13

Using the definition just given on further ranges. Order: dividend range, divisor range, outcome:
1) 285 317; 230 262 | 1.37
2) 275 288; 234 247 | 1.18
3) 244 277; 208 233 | 0.85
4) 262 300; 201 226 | 0.85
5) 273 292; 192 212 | 0.81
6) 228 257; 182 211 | 0.76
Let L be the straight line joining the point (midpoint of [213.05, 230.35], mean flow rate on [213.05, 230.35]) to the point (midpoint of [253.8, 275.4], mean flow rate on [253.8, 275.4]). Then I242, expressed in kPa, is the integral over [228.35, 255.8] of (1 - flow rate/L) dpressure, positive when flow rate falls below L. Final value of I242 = 3.0 kPa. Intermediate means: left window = 324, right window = 285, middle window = 272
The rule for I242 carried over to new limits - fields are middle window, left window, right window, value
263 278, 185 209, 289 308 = 2.7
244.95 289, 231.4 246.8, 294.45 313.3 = 4.5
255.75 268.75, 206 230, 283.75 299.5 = 2.0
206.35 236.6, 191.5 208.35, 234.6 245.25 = -2.4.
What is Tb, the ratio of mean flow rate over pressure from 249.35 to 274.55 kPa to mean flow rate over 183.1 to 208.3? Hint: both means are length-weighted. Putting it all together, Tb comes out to 0.80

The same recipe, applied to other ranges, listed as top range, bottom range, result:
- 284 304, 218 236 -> 1.10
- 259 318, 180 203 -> 0.98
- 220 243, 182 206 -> 0.82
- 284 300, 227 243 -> 1.18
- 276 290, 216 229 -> 0.94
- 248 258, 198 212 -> 0.74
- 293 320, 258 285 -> 1.36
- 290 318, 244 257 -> 1.39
